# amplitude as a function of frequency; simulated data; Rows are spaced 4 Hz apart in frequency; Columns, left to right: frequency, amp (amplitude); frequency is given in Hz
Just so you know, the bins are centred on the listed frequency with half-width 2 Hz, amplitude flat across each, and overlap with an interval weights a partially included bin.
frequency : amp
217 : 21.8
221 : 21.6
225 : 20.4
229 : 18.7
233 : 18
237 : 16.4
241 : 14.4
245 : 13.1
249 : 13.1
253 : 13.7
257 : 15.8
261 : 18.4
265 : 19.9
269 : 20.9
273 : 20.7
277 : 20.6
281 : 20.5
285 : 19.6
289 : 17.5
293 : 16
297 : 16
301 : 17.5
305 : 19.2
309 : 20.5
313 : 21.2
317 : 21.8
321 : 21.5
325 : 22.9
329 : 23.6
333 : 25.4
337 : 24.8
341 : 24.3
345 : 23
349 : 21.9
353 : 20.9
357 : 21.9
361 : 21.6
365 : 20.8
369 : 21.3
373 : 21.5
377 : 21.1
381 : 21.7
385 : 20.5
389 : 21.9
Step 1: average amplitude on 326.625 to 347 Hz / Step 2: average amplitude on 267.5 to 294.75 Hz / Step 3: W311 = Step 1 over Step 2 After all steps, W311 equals 1.25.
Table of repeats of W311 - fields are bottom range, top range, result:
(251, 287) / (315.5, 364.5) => 1.20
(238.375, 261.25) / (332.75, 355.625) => 1.60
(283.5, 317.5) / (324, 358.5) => 1.24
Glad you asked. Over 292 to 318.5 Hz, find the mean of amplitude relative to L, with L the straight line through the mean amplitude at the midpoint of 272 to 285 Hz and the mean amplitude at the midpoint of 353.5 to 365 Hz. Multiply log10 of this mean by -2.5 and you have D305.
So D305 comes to 0.101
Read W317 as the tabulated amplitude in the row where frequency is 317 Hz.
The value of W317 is 21.8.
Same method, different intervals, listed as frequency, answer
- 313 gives 21.2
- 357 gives 21.9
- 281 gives 20.5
